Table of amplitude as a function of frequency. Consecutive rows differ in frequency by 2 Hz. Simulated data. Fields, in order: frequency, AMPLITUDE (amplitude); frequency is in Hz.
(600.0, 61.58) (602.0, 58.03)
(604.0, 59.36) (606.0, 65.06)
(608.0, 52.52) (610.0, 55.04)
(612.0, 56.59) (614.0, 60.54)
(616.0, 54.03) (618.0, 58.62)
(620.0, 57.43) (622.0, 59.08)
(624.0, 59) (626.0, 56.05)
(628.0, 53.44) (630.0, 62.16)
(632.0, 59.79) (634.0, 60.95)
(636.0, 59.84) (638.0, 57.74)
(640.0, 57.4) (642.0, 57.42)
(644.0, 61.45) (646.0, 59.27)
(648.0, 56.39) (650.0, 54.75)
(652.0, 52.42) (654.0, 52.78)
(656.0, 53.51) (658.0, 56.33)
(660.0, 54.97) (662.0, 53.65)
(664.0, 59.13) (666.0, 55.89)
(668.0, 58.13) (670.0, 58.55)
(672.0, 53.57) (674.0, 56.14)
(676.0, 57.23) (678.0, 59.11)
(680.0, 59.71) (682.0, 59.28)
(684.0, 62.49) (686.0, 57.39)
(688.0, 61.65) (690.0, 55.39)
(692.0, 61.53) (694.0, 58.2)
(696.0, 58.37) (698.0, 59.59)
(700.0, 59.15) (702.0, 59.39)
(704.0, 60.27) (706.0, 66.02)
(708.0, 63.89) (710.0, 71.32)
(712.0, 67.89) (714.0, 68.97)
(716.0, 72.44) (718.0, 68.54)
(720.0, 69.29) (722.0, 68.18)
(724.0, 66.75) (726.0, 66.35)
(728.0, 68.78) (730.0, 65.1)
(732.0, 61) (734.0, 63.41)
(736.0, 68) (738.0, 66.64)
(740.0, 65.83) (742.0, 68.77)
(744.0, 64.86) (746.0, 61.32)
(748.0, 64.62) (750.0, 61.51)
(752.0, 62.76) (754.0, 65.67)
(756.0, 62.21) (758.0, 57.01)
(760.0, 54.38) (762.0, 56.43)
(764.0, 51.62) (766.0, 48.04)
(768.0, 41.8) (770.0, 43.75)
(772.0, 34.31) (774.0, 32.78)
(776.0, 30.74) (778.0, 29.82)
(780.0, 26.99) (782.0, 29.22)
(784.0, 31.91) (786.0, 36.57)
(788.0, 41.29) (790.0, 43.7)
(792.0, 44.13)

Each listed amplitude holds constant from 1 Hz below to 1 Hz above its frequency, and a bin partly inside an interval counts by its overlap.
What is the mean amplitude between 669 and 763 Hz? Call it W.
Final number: 62.7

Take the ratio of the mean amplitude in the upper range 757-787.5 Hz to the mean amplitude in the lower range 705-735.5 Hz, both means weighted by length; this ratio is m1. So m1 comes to 0.60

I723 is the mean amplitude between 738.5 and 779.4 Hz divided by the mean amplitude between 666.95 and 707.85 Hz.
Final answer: 0.9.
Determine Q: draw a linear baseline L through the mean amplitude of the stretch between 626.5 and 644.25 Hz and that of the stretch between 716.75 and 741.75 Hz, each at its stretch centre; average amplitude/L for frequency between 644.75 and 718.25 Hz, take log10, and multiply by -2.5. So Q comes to 0.06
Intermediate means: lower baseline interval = 58.7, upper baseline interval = 66.6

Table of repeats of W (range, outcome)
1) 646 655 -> 54.7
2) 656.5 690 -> 57.6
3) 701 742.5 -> 66.5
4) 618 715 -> 58.8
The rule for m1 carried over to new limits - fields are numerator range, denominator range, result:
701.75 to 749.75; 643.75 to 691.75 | 1.16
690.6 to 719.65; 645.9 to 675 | 1.15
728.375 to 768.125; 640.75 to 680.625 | 1.08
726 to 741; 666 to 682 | 1.14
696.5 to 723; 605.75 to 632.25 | 1.14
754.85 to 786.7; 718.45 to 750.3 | 0.64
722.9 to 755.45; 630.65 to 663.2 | 1.14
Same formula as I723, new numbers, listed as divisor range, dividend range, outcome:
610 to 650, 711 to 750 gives 1.15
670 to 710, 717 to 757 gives 1.10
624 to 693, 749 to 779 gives 0.85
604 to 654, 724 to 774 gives 1.02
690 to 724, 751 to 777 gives 0.77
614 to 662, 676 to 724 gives 1.10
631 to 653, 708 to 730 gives 1.18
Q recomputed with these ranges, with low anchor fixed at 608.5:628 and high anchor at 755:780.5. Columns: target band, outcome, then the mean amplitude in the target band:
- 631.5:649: -0.071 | 58.9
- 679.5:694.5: -0.164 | 59.5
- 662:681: -0.096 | 57.3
